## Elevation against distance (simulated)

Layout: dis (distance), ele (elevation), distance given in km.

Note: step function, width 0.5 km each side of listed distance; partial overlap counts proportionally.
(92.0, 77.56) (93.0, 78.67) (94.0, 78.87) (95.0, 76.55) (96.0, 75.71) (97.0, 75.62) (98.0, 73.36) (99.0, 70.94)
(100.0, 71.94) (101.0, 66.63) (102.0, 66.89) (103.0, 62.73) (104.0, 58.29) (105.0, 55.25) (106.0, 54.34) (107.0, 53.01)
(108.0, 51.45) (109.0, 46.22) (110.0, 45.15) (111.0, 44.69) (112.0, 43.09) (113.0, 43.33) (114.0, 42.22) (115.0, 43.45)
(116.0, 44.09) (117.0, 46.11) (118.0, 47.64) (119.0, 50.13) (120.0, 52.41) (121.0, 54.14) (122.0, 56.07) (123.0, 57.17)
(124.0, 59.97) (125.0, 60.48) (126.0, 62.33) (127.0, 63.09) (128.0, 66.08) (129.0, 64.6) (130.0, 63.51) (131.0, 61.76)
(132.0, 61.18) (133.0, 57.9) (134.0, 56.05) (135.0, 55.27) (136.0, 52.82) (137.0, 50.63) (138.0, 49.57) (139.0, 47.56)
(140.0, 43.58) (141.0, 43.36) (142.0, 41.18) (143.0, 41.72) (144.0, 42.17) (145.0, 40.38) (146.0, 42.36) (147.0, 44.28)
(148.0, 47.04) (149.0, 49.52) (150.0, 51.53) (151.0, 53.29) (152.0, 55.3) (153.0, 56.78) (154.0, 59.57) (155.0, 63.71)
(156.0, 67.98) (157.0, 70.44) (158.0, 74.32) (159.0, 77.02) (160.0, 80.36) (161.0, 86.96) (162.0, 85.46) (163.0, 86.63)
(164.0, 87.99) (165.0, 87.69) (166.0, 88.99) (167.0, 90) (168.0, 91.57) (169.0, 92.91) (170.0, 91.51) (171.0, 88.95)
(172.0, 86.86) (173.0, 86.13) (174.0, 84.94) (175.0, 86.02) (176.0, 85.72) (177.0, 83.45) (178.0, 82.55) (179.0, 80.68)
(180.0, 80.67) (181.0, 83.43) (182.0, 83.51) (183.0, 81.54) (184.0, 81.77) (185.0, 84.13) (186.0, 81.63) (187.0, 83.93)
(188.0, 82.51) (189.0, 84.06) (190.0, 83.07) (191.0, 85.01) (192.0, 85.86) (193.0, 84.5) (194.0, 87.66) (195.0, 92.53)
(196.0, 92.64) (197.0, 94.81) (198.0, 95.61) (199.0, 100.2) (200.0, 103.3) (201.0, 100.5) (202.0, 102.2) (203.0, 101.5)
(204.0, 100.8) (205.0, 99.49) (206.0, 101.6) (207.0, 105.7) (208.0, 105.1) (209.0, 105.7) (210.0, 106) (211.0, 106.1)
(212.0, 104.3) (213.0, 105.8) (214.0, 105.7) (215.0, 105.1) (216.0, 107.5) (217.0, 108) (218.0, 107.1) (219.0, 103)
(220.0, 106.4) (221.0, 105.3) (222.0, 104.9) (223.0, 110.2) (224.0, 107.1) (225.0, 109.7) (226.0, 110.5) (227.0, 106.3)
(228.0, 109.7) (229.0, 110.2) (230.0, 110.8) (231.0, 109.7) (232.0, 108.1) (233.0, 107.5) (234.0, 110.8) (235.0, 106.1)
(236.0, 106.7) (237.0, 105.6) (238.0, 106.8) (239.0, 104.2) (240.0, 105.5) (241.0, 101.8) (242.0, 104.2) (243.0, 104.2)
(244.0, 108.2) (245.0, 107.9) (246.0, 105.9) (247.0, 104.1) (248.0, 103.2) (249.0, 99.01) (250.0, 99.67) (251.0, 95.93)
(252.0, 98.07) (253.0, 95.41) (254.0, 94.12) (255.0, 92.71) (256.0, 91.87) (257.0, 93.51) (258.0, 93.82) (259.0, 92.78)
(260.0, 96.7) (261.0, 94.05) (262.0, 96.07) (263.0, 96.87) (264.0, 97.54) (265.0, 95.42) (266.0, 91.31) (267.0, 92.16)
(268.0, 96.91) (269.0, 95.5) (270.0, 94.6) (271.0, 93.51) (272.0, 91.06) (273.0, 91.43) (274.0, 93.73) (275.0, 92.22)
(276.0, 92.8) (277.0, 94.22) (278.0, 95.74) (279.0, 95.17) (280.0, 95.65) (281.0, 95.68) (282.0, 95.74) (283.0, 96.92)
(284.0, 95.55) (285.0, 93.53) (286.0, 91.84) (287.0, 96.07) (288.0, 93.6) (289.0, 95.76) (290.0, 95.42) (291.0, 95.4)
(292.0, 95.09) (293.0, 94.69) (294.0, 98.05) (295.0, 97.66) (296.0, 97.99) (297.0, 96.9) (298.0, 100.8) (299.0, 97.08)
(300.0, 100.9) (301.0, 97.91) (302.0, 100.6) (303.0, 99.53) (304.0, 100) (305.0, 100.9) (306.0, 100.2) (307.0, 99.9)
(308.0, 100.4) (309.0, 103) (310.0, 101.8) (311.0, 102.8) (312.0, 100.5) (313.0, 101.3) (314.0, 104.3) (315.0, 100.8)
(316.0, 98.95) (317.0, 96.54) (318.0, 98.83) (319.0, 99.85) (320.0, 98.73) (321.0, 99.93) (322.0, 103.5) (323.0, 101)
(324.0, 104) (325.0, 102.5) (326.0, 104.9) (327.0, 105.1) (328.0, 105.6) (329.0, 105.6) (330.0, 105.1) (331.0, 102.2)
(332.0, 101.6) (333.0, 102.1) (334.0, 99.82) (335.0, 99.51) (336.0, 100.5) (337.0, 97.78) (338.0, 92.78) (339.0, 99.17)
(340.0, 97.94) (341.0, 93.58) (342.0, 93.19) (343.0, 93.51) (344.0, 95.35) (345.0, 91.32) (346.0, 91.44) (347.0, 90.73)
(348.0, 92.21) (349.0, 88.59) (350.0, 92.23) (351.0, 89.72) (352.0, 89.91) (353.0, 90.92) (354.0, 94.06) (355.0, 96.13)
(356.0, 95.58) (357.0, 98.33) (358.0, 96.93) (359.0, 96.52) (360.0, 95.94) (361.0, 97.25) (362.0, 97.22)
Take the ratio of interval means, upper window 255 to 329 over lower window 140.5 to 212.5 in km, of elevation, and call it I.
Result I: 1.20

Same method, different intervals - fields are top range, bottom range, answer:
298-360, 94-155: 1.80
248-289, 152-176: 1.17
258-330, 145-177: 1.32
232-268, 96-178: 1.60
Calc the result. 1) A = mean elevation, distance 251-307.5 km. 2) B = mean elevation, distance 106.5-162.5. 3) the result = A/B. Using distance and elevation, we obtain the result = 1.74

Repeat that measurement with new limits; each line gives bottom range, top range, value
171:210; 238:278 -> 1.08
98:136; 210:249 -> 1.91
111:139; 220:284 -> 1.86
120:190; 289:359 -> 1.43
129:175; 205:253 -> 1.61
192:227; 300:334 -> 0.99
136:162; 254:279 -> 1.69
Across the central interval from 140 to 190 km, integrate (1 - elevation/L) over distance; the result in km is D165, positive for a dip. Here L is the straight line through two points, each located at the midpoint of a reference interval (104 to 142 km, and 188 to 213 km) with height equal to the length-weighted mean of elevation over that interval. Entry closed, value 2.9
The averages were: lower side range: 52.6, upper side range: 96.9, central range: 73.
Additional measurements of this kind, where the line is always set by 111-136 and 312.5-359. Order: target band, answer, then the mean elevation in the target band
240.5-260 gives -4.6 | 99.2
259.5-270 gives -1.5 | 95.2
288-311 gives -2.1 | 98.6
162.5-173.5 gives -4.4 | 89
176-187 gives -2.7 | 82.6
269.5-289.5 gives -1.8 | 94.2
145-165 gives -1.3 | 65.2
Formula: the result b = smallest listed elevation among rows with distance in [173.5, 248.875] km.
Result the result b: 80.67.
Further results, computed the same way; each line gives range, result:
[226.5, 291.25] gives 91.06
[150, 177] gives 51.53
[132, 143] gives 41.18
